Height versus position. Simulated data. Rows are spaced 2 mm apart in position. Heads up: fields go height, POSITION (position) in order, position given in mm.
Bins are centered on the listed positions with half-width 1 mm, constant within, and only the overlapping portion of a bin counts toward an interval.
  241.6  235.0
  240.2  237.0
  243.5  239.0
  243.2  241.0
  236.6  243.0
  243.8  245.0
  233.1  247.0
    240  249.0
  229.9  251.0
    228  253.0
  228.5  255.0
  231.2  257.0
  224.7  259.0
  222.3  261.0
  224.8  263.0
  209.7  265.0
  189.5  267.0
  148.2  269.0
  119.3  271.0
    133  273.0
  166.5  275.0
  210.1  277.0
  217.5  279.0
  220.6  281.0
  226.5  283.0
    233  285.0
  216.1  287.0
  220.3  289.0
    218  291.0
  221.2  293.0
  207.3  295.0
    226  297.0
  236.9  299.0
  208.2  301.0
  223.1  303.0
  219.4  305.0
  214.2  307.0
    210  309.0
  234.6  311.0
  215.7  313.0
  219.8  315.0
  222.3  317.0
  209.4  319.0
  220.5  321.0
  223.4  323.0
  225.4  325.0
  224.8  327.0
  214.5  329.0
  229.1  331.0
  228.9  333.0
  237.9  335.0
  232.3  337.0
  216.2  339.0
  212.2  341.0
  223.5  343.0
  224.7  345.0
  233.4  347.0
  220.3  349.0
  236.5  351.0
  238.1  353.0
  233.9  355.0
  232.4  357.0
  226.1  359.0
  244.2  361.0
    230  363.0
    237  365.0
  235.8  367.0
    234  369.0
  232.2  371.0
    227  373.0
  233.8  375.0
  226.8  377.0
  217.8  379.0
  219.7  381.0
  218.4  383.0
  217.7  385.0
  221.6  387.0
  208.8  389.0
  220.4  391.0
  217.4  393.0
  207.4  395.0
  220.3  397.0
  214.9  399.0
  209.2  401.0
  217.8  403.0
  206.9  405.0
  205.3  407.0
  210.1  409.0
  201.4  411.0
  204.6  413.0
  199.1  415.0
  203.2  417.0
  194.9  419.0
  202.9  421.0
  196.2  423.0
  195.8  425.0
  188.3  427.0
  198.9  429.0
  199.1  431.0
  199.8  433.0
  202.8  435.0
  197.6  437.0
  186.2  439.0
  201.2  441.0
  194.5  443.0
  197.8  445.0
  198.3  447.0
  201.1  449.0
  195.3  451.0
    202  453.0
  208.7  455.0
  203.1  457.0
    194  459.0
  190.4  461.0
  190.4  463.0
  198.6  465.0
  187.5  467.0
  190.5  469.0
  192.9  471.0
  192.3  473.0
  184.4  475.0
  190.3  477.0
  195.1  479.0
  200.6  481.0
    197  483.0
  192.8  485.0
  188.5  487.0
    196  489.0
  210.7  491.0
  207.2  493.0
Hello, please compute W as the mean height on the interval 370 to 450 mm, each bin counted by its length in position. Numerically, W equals 208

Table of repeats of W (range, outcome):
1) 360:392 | 227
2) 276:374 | 225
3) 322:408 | 224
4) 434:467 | 197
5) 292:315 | 220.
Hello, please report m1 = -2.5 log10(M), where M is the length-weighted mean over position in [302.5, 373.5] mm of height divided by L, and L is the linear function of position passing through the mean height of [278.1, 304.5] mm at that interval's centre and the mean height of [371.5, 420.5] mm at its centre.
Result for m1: -0.04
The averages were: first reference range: 221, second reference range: 214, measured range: 226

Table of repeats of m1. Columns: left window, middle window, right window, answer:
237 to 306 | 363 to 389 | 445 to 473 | -0.109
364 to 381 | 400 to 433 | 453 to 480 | 0.058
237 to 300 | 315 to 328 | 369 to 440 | -0.040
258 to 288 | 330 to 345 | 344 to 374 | -0.010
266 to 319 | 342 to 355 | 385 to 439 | -0.118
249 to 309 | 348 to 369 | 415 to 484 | -0.149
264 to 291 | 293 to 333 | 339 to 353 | -0.052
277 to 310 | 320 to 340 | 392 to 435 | -0.051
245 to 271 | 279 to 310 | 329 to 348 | -0.001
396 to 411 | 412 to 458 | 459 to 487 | 0.021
